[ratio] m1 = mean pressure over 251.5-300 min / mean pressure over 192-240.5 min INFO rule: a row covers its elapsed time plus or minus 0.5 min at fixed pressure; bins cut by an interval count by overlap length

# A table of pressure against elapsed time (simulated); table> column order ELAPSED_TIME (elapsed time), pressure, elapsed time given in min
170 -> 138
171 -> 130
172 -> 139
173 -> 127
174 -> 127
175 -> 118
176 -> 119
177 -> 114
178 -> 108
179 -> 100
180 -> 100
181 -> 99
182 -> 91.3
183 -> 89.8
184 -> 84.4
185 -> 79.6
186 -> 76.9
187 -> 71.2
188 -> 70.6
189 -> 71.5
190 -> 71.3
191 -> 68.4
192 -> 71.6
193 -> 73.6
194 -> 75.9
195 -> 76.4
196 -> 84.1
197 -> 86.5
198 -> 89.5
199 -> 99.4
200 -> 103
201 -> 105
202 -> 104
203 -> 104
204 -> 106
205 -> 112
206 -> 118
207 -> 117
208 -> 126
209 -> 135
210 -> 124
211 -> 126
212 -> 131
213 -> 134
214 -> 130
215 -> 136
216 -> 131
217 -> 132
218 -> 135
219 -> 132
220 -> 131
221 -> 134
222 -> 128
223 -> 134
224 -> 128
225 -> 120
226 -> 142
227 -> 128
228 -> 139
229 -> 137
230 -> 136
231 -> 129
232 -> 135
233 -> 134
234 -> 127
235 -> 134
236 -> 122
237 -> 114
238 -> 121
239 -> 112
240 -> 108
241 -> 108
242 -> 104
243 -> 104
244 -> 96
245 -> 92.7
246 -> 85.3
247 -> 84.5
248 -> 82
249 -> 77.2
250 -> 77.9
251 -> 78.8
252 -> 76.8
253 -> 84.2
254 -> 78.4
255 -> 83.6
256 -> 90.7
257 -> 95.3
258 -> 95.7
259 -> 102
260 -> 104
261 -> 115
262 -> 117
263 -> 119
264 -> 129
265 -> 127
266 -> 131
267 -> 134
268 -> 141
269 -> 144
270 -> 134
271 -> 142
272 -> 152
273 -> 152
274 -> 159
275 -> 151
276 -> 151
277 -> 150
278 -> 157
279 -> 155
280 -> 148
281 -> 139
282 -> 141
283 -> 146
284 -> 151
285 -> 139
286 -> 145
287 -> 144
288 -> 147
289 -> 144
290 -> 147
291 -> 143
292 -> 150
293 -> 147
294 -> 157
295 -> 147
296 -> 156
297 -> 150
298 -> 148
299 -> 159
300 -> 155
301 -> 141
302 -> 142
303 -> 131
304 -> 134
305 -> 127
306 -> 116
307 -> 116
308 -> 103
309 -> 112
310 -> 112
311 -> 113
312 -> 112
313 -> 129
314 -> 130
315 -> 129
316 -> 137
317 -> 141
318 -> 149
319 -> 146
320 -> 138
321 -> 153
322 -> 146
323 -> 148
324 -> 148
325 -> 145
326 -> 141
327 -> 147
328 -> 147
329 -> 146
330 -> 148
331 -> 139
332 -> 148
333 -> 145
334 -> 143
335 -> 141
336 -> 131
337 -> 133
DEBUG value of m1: 1.13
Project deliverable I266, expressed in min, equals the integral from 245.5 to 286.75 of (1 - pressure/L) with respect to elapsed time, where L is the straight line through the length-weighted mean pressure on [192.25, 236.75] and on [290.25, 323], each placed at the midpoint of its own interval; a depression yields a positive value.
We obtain 2.6 min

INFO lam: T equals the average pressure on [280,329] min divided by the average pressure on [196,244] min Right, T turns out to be 1.15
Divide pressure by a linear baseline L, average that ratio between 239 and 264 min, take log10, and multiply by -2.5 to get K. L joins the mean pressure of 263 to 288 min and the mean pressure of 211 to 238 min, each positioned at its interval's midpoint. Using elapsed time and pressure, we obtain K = 0.401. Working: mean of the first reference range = 131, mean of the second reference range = 144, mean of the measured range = 95.2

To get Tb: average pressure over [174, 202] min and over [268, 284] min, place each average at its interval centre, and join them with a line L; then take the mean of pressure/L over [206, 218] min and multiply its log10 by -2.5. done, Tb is -0.22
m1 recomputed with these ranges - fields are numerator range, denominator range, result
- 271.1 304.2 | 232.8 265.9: 1.44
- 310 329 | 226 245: 1.14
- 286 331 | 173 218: 1.36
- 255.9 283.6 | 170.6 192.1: 1.38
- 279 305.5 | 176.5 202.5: 1.67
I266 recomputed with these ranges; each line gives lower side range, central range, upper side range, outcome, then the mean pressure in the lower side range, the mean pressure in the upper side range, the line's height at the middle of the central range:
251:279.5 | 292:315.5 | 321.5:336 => 0.4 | 123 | 145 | 136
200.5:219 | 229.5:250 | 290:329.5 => 2.9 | 123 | 138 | 127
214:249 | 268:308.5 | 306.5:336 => -4.2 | 121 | 136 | 130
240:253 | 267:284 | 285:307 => -3.7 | 89.5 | 144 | 121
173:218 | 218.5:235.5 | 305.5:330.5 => -3.3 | 103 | 134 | 111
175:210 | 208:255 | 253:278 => -2.9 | 94.9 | 125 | 111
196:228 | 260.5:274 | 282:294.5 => 0.5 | 121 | 146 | 139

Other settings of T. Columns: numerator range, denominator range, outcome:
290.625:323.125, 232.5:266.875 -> 1.32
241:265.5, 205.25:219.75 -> 0.75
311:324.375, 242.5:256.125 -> 1.62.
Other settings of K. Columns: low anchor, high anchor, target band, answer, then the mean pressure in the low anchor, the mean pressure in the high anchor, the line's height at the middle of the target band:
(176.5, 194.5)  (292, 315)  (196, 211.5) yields -0.19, 84.3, 134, 91.9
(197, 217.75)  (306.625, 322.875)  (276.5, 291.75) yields -0.16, 118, 130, 126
